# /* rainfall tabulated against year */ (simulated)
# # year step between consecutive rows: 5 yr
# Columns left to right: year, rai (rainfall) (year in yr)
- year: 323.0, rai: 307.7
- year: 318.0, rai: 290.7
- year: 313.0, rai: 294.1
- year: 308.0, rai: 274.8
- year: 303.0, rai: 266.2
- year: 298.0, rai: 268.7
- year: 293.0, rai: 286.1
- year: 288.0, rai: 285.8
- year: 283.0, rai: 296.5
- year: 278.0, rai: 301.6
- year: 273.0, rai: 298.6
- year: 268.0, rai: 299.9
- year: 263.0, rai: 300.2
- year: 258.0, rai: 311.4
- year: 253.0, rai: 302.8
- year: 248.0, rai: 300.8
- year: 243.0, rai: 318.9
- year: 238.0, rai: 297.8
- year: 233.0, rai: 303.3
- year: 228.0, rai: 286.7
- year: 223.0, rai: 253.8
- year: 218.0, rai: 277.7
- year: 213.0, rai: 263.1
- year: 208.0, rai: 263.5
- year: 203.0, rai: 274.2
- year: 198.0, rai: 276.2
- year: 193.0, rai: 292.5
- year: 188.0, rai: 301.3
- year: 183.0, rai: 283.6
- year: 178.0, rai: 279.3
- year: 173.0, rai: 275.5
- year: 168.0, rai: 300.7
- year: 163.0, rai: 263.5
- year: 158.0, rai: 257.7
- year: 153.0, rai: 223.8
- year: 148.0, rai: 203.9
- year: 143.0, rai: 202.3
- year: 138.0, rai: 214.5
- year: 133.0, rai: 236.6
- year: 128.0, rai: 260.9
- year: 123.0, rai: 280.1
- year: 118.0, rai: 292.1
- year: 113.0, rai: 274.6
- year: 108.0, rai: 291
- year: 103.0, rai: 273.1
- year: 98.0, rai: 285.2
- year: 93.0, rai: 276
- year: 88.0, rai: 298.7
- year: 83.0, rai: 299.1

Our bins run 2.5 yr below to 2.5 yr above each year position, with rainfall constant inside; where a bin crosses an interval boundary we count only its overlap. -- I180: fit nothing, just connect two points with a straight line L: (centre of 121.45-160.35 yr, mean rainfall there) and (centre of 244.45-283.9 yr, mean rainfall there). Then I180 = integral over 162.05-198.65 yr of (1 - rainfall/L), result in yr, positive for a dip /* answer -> -4.3 yr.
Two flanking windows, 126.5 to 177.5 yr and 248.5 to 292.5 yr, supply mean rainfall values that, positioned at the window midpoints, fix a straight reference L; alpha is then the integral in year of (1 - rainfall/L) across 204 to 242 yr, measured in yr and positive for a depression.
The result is -0.3 yr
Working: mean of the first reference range 245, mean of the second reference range 299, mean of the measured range 279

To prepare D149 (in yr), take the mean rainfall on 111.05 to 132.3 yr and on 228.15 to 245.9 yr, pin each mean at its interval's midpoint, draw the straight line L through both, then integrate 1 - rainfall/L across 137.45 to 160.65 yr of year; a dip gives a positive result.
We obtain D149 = 4.9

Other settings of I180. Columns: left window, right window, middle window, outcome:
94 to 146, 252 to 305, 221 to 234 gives 0.1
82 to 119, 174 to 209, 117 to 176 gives 7.0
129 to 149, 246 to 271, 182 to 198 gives -2.3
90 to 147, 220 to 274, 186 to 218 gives 0.7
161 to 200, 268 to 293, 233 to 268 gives -1.5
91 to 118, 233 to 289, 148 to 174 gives 2.8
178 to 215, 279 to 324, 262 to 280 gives -1.0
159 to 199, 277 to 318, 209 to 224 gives 0.9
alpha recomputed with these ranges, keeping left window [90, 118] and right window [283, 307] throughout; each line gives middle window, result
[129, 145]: 3.3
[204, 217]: 0.6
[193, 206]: 0.1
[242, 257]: -1.5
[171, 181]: 0.1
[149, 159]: 1.7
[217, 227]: 0.5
